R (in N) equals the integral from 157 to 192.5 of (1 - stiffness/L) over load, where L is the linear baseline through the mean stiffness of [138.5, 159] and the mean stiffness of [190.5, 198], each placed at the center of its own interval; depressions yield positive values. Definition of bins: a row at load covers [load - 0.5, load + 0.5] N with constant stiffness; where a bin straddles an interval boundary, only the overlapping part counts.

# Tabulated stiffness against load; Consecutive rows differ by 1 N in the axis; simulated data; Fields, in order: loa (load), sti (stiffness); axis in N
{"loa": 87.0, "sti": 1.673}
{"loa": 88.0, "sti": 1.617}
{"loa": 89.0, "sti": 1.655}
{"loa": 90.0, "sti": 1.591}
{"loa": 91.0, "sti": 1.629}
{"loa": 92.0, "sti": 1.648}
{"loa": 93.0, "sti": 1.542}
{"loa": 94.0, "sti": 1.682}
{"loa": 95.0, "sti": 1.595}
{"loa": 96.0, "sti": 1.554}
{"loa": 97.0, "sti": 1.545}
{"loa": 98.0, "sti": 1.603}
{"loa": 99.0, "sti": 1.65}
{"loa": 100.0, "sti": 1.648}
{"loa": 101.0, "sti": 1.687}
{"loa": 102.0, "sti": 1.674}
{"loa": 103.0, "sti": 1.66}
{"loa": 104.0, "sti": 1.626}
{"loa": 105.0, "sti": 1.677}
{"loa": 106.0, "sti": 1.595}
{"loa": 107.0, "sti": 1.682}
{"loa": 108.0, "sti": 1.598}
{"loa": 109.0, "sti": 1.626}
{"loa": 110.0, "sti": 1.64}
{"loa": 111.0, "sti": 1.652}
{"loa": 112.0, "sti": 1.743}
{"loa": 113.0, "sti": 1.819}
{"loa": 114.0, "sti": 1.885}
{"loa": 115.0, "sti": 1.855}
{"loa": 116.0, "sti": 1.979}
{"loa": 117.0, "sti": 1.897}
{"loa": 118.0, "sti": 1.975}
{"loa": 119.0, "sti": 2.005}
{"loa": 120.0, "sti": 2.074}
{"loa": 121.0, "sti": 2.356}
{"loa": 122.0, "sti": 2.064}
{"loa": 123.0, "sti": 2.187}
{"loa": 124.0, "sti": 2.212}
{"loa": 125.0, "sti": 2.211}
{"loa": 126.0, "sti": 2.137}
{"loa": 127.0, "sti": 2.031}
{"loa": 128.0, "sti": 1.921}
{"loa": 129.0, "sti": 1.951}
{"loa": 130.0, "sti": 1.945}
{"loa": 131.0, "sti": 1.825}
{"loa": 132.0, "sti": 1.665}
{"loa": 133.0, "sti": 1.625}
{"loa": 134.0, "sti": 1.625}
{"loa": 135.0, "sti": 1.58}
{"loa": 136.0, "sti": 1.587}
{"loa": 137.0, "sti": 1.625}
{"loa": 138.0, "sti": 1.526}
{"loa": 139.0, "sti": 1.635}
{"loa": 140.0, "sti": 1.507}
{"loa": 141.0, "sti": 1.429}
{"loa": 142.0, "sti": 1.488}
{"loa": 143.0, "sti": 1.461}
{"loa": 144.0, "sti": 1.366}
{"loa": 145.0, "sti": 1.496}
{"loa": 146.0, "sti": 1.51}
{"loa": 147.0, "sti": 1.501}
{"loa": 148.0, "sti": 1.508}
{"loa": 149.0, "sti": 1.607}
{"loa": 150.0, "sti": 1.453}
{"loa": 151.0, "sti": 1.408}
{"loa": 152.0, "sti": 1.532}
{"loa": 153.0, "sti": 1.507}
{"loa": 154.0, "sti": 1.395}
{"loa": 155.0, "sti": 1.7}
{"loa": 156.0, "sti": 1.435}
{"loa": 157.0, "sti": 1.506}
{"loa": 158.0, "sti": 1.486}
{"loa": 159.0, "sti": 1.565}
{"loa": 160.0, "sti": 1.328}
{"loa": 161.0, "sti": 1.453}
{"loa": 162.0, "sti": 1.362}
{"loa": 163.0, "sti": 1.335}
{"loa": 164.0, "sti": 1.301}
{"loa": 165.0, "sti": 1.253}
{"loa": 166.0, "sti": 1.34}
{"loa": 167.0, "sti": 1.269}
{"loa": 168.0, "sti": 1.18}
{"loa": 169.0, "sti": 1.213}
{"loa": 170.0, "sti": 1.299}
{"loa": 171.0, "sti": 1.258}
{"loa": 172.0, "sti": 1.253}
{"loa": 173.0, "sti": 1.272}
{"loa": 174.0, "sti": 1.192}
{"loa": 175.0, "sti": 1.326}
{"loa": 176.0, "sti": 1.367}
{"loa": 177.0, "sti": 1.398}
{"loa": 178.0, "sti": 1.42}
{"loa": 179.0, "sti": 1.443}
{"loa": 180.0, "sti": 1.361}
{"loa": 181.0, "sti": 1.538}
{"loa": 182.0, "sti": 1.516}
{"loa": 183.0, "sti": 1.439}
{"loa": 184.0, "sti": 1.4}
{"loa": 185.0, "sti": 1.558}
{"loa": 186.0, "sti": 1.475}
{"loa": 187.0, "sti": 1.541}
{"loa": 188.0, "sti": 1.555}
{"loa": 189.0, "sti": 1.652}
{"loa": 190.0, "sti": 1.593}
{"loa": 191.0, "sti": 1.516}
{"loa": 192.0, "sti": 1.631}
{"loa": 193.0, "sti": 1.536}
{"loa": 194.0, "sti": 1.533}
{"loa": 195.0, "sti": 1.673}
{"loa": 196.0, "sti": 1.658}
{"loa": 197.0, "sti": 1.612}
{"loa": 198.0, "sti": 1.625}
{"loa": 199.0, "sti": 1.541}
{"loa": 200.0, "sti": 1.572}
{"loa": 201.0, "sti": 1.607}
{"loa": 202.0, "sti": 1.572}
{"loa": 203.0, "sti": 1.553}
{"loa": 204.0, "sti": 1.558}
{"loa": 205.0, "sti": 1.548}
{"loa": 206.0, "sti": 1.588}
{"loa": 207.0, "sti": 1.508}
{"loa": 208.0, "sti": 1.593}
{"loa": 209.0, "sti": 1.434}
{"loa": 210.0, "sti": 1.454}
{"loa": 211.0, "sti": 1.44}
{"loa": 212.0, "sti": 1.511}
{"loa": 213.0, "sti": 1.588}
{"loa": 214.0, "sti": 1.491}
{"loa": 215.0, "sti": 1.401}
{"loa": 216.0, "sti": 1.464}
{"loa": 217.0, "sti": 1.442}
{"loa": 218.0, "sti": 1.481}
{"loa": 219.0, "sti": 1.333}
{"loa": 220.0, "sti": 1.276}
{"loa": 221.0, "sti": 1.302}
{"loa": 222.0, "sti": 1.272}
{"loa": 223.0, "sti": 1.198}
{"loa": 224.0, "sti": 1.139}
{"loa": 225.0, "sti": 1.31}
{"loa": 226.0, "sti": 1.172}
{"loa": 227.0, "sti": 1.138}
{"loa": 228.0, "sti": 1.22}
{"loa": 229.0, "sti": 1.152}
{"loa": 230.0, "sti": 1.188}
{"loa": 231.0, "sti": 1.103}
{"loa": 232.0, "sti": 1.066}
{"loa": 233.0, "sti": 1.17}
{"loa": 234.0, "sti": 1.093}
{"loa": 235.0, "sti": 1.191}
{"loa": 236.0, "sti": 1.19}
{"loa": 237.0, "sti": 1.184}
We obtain 3.4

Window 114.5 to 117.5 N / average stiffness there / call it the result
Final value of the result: 1.91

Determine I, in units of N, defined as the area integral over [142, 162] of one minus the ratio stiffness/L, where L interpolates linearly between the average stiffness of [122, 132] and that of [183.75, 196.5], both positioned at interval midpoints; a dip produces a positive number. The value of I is 3.9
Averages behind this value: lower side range 2.03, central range 1.48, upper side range 1.57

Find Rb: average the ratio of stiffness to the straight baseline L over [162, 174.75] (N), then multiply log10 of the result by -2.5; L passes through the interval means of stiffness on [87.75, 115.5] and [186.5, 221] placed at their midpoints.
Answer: 0.23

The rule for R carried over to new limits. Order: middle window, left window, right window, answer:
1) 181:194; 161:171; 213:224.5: -2.1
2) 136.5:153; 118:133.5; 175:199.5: 3.2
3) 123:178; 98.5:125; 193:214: 6.1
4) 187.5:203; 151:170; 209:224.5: -2.2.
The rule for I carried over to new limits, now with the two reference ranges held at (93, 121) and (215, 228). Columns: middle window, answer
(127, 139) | -0.7 N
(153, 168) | 1.2 N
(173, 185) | 0.5 N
